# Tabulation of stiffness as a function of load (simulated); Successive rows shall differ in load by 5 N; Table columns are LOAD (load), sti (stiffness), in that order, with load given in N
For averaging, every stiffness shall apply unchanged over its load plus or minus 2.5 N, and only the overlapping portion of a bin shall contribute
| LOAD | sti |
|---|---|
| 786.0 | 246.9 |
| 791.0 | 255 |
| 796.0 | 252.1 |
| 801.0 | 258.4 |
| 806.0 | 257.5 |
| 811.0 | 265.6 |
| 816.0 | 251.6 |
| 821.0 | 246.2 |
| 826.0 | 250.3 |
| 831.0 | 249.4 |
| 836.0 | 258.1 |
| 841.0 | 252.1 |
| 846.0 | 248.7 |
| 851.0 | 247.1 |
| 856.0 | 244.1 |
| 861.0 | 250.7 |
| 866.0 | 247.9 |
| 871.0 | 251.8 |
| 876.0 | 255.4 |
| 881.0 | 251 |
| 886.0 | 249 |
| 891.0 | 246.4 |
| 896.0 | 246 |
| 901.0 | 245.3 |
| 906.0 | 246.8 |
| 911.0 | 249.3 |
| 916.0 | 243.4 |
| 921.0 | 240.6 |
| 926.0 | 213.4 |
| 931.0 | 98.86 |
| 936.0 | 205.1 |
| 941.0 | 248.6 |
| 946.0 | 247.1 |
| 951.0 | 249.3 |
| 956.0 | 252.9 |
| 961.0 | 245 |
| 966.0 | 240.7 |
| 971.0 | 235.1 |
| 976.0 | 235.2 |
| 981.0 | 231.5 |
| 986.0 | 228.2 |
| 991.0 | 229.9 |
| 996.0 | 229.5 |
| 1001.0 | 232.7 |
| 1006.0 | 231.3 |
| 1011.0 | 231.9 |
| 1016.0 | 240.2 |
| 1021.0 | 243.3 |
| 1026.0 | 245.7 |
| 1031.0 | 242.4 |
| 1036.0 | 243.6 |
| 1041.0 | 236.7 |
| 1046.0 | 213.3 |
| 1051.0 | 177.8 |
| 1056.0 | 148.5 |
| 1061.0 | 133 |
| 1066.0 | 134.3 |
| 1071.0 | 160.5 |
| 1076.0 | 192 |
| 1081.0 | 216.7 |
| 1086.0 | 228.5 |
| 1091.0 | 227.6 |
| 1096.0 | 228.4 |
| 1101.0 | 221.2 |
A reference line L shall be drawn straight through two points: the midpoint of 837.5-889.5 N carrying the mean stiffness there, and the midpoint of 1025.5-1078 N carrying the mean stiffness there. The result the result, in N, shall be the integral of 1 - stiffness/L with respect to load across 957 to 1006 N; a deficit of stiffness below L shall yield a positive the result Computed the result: -4.9 N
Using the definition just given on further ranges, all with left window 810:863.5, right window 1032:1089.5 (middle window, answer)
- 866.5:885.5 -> -0.90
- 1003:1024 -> -3.37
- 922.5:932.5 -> 2.50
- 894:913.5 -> -1.15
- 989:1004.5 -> -1.66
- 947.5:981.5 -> -3.92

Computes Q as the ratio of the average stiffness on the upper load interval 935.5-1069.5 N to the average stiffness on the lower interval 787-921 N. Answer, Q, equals 0.89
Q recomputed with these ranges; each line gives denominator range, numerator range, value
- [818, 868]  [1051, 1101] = 0.75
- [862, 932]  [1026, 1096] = 0.84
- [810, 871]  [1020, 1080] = 0.79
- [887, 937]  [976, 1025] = 1.04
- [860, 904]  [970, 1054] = 0.93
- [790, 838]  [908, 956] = 0.88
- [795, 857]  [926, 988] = 0.89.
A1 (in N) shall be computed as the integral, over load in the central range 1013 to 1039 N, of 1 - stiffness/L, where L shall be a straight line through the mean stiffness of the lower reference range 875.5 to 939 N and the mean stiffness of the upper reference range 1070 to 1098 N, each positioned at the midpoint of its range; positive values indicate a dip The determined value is -3.1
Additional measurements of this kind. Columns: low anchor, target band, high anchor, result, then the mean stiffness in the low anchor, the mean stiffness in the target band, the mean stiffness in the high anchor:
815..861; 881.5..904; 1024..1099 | -0.9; 250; 247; 202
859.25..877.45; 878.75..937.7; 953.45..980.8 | 4.6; 251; 228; 241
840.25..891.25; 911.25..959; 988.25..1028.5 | 3.7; 250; 224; 236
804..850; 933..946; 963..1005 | 0.7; 253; 226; 233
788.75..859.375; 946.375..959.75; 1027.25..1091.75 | -1.7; 253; 250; 197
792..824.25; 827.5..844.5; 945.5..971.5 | 0.0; 255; 253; 246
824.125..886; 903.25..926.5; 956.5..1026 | 0.3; 250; 241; 236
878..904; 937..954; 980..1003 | -0.5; 248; 245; 230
